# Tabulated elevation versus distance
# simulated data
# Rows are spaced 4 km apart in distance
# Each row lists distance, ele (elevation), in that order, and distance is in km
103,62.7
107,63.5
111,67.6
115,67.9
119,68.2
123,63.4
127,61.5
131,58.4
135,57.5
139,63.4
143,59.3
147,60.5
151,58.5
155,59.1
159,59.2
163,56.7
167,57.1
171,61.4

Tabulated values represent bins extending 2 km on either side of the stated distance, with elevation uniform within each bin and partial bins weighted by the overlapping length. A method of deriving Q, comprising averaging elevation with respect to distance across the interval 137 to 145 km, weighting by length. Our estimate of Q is 61.3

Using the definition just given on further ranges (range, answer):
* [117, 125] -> 65.8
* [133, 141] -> 60.5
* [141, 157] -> 59.3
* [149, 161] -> 58.9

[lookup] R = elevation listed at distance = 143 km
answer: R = 59.3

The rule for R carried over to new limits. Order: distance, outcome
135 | 57.5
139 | 63.4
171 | 61.4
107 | 63.5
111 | 67.6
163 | 56.7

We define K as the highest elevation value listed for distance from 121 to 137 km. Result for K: 63.4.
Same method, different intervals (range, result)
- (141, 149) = 60.5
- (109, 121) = 68.2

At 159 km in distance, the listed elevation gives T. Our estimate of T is 59.2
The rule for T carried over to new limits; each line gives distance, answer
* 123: 63.4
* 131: 58.4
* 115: 67.9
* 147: 60.5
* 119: 68.2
